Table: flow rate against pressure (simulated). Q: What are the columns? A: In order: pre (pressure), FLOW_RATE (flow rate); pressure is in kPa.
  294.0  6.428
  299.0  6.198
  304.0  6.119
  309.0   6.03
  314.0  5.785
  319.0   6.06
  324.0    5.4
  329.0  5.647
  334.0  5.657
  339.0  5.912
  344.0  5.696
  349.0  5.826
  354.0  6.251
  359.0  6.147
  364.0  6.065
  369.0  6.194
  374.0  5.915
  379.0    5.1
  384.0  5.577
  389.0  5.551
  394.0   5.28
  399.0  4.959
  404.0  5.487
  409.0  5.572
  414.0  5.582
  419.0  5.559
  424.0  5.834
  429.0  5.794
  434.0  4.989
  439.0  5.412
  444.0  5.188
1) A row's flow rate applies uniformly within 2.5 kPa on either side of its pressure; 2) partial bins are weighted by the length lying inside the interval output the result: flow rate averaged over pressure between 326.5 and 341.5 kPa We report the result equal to 5.74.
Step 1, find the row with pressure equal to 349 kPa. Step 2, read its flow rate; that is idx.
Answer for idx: 5.826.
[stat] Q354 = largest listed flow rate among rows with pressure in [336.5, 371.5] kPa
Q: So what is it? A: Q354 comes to 6.251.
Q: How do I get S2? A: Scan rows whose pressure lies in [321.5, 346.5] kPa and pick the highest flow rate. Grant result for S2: 5.912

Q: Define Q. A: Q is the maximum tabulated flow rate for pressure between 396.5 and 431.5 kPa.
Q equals 5.834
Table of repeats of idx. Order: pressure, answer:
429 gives 5.794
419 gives 5.559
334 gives 5.657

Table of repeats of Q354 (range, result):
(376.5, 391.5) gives 5.577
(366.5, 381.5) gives 6.194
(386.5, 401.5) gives 5.551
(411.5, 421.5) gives 5.582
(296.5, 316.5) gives 6.198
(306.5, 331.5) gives 6.06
